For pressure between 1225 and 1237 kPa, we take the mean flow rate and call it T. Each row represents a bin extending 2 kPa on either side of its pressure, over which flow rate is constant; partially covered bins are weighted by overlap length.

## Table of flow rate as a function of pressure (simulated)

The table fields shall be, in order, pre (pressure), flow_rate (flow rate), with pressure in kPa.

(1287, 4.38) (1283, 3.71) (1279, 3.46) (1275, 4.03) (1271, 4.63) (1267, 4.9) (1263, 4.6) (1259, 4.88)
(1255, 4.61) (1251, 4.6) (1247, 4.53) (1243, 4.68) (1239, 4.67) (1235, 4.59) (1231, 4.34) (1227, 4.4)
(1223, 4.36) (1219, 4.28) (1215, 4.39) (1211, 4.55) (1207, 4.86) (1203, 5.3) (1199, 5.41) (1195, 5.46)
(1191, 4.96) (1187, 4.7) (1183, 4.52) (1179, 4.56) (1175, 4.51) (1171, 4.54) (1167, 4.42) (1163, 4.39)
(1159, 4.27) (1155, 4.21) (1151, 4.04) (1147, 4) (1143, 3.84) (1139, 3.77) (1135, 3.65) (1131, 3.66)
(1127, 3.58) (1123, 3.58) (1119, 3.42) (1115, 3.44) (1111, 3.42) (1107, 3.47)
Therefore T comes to 4.44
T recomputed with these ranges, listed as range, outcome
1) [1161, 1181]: 4.48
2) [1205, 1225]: 4.49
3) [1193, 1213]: 5.12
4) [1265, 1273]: 4.77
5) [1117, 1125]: 3.5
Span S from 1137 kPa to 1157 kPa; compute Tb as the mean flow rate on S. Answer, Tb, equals 3.97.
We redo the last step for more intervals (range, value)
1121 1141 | 3.65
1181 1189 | 4.61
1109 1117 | 3.43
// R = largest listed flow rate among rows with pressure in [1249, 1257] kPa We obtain 4.61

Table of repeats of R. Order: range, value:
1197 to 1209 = 5.41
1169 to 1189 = 4.7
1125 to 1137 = 3.66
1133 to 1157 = 4.21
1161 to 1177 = 4.54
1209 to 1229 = 4.55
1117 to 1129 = 3.58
